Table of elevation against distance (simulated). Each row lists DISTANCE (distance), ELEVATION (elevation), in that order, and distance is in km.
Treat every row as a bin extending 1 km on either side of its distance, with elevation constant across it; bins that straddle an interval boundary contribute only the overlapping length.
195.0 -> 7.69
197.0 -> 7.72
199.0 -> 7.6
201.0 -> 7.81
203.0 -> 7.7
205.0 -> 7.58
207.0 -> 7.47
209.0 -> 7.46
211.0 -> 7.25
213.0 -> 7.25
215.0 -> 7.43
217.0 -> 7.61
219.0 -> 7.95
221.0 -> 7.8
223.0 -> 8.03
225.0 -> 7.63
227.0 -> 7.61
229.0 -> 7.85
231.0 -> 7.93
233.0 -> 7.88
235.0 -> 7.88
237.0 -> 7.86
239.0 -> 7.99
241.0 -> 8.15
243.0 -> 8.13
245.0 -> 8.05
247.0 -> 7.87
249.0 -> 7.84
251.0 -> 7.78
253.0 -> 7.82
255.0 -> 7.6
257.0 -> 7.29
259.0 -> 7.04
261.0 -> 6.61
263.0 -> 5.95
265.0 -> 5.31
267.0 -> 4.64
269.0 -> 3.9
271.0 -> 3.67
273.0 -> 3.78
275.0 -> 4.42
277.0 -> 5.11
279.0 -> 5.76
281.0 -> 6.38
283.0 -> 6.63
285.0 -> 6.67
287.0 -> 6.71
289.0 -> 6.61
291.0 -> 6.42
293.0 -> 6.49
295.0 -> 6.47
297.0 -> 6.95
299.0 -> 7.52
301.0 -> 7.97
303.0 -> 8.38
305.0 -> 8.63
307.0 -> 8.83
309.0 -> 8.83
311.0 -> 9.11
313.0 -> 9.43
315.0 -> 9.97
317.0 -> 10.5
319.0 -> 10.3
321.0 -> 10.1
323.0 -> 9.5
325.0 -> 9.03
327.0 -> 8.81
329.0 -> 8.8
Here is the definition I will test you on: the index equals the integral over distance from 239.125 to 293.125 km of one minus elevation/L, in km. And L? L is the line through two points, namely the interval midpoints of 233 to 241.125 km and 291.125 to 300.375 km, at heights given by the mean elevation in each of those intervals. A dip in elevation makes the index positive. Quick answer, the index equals 7.3 km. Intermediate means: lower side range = 7.94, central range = 6.42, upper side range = 6.86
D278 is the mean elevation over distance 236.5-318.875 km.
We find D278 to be 7.13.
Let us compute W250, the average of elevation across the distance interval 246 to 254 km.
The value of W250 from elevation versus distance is 7.83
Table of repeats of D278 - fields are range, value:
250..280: 5.78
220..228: 7.77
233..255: 7.92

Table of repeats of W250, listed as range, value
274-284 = 5.66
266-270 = 4.27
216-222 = 7.79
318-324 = 9.97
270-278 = 4.25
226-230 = 7.73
